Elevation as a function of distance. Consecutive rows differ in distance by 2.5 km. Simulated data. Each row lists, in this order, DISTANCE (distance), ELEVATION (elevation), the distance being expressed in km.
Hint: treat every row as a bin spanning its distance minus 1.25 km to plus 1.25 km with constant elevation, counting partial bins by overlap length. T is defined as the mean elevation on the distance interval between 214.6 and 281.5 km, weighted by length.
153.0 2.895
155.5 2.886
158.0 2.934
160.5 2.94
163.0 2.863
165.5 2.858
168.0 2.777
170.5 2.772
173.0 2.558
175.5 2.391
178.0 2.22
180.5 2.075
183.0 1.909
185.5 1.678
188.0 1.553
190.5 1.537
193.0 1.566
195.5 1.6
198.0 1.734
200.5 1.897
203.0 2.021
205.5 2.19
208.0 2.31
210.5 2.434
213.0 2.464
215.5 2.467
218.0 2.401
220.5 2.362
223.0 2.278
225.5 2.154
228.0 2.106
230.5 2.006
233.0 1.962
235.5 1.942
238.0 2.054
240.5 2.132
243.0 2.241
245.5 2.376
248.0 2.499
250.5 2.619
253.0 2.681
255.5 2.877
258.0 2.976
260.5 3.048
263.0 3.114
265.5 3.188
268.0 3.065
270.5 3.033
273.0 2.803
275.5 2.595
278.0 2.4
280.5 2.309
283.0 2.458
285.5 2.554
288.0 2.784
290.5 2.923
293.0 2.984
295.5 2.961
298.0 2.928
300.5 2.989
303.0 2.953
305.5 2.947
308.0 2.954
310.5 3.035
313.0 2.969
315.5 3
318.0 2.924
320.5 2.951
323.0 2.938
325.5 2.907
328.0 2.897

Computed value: 2.51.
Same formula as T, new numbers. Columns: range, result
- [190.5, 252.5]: 2.15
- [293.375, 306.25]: 2.96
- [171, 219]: 2.06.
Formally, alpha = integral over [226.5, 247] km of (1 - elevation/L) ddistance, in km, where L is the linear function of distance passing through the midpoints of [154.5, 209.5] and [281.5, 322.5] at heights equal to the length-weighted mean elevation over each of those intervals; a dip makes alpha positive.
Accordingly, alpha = 3.5 km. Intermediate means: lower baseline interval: 2.24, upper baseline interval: 2.89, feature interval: 2.11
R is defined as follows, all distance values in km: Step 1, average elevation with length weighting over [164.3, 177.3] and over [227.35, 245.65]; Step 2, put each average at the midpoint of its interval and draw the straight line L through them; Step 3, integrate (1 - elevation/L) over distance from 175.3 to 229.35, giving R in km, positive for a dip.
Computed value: 7.0 km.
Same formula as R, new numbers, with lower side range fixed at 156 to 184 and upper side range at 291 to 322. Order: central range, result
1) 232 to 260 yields 3.83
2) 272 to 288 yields 1.97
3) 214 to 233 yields 3.45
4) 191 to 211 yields 5.53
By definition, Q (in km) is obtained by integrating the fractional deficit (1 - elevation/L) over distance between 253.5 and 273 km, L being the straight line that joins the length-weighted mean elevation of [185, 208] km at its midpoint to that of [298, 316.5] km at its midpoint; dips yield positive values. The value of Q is -4.0 km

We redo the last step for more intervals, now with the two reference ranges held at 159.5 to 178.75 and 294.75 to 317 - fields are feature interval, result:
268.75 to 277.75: 0.4 km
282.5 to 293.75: 0.7 km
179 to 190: 3.7 km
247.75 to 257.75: 0.5 km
